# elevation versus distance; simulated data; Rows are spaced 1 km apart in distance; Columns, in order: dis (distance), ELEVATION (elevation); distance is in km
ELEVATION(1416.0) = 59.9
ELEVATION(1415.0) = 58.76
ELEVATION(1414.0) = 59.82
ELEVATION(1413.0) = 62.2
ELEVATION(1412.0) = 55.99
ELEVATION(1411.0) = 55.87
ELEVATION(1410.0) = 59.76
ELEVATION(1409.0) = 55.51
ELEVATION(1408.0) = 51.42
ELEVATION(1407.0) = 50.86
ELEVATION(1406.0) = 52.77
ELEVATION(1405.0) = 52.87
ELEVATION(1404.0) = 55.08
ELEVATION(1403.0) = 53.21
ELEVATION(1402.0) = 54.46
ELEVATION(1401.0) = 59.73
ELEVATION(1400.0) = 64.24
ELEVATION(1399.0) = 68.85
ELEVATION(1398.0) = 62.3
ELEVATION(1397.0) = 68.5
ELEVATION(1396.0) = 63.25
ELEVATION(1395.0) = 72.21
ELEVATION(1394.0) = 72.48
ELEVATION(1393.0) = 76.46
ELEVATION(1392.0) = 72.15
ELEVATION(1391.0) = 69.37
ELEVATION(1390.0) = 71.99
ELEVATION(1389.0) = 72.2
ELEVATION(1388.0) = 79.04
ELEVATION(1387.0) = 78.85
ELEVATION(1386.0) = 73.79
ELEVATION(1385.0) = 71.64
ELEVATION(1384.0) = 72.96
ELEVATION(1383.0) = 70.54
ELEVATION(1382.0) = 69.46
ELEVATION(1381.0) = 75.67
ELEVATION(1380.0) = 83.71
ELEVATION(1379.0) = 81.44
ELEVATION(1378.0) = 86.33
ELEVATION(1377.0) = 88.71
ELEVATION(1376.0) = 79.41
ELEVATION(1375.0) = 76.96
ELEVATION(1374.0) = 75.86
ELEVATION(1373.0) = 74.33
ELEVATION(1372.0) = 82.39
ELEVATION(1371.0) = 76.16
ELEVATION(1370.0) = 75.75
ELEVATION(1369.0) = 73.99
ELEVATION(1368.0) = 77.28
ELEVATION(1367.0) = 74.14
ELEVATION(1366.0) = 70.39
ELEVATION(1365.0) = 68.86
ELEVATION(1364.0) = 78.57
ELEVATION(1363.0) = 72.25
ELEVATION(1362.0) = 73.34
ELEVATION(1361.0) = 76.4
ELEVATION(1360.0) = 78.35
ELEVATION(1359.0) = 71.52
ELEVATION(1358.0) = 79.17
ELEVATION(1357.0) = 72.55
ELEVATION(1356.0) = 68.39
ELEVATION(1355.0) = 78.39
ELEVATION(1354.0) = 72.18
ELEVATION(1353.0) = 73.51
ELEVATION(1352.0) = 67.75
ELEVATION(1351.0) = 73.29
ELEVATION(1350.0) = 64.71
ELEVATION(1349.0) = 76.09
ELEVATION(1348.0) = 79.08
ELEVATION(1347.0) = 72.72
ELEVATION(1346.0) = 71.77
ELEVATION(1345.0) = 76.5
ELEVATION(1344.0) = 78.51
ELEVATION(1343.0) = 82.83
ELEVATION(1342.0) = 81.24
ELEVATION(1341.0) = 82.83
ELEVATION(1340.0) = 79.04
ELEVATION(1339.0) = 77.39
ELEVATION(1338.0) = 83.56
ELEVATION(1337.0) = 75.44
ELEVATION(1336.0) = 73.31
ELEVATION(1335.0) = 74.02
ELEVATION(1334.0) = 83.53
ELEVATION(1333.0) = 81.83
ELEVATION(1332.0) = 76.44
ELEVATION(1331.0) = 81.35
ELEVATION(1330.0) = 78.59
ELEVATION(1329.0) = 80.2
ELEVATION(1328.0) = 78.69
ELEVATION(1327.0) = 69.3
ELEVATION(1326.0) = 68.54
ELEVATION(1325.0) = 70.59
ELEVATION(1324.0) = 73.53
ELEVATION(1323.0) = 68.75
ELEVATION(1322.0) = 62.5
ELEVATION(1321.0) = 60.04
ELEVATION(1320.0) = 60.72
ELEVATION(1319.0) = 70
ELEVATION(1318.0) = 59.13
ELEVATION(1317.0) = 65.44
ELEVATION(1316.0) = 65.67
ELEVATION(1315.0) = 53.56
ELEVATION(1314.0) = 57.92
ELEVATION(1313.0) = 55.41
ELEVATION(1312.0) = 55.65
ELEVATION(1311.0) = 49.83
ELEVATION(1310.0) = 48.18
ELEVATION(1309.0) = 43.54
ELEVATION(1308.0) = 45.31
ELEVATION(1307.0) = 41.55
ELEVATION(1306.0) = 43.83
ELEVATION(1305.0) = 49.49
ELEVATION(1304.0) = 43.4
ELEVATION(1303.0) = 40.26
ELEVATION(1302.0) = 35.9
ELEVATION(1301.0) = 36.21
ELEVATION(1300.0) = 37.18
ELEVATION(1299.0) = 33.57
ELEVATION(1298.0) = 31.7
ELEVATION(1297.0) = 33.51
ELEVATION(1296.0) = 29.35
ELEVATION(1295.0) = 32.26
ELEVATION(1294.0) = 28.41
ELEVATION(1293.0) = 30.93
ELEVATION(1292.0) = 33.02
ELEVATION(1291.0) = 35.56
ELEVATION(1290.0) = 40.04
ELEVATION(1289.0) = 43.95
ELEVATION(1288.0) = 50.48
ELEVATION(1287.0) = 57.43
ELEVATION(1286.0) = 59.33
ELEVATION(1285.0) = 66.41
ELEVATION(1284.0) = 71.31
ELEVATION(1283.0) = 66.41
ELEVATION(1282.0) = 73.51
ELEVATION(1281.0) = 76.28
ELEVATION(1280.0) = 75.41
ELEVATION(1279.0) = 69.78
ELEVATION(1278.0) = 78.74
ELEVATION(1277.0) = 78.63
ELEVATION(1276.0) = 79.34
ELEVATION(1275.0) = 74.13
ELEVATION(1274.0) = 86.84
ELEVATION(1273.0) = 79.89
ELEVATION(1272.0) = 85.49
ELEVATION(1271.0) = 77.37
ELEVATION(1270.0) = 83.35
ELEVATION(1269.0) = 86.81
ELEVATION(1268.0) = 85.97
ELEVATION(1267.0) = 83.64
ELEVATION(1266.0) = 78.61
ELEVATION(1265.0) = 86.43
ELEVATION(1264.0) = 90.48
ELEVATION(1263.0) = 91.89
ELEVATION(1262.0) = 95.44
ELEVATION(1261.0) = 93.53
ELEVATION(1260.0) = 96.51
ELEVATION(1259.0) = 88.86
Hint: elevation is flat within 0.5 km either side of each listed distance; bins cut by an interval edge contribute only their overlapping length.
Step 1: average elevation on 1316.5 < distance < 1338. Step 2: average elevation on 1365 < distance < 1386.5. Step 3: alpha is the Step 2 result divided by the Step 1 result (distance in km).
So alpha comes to 1.06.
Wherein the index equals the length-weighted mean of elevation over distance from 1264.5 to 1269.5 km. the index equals 84.3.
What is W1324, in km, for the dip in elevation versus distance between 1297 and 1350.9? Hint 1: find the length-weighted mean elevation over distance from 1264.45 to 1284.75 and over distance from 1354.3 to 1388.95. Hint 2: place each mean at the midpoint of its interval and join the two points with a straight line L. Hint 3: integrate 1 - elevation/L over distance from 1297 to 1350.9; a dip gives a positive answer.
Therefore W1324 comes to 9.5 km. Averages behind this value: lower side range 78.8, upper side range 76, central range 63.7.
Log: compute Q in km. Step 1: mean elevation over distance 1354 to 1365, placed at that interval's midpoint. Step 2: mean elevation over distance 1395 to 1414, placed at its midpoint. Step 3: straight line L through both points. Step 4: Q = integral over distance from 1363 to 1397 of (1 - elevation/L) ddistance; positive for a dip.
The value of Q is -4.08 km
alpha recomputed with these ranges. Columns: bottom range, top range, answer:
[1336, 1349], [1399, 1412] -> 0.72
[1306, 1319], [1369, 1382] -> 1.47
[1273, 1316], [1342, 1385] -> 1.45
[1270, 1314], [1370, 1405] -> 1.33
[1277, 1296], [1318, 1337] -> 1.32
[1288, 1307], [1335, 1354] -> 2.05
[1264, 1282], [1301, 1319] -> 0.63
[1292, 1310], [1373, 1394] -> 2.03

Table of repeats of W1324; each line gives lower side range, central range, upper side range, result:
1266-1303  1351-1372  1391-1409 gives -4.5 km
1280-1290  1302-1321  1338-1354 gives 4.4 km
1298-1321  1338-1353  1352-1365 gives -2.0 km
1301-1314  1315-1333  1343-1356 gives -4.0 km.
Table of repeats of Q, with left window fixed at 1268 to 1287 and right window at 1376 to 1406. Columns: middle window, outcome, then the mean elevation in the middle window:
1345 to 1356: -0.10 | 72.9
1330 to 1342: -1.00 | 79.1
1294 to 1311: 8.09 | 39.1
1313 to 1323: 1.64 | 61.7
